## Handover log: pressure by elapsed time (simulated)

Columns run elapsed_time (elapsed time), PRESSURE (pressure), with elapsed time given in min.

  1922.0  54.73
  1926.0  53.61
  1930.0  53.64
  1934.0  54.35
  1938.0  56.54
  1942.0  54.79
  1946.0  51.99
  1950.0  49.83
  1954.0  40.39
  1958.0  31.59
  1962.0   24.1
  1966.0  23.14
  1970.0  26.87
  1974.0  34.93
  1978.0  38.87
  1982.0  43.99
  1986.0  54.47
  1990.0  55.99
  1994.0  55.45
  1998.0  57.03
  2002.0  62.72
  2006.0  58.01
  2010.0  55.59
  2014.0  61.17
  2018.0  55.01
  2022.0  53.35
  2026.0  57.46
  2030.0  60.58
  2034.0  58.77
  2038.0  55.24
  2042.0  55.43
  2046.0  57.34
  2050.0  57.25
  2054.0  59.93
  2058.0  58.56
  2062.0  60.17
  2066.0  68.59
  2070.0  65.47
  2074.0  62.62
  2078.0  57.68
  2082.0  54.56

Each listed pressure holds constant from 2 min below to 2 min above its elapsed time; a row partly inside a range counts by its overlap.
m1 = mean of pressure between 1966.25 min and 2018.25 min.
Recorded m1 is 49.7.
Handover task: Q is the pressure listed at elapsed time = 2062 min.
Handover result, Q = 60.17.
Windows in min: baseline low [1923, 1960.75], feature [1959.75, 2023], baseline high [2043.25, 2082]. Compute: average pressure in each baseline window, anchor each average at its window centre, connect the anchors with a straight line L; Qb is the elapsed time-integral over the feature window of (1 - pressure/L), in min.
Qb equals 7.95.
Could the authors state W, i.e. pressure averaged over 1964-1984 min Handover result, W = 33.6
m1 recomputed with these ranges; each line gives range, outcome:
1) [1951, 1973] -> 30.4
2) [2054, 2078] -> 62.4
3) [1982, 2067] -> 57.6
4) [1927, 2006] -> 46.2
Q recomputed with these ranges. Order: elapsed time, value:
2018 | 55.01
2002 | 62.72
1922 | 54.73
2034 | 58.77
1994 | 55.45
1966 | 23.14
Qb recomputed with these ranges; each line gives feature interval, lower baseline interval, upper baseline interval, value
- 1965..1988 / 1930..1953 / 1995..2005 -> 7.8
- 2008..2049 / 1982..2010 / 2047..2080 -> 1.1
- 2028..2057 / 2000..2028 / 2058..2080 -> 1.1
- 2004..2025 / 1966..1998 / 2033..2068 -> -2.3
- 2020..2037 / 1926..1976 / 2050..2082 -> -0.7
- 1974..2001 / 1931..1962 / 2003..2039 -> 1.4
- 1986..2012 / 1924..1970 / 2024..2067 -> -2.7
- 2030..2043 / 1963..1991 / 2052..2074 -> -0.5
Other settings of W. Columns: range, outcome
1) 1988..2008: 57.8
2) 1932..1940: 55.4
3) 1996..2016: 58.9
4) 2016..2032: 56.6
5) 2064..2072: 67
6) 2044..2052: 57.3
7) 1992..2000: 56.2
